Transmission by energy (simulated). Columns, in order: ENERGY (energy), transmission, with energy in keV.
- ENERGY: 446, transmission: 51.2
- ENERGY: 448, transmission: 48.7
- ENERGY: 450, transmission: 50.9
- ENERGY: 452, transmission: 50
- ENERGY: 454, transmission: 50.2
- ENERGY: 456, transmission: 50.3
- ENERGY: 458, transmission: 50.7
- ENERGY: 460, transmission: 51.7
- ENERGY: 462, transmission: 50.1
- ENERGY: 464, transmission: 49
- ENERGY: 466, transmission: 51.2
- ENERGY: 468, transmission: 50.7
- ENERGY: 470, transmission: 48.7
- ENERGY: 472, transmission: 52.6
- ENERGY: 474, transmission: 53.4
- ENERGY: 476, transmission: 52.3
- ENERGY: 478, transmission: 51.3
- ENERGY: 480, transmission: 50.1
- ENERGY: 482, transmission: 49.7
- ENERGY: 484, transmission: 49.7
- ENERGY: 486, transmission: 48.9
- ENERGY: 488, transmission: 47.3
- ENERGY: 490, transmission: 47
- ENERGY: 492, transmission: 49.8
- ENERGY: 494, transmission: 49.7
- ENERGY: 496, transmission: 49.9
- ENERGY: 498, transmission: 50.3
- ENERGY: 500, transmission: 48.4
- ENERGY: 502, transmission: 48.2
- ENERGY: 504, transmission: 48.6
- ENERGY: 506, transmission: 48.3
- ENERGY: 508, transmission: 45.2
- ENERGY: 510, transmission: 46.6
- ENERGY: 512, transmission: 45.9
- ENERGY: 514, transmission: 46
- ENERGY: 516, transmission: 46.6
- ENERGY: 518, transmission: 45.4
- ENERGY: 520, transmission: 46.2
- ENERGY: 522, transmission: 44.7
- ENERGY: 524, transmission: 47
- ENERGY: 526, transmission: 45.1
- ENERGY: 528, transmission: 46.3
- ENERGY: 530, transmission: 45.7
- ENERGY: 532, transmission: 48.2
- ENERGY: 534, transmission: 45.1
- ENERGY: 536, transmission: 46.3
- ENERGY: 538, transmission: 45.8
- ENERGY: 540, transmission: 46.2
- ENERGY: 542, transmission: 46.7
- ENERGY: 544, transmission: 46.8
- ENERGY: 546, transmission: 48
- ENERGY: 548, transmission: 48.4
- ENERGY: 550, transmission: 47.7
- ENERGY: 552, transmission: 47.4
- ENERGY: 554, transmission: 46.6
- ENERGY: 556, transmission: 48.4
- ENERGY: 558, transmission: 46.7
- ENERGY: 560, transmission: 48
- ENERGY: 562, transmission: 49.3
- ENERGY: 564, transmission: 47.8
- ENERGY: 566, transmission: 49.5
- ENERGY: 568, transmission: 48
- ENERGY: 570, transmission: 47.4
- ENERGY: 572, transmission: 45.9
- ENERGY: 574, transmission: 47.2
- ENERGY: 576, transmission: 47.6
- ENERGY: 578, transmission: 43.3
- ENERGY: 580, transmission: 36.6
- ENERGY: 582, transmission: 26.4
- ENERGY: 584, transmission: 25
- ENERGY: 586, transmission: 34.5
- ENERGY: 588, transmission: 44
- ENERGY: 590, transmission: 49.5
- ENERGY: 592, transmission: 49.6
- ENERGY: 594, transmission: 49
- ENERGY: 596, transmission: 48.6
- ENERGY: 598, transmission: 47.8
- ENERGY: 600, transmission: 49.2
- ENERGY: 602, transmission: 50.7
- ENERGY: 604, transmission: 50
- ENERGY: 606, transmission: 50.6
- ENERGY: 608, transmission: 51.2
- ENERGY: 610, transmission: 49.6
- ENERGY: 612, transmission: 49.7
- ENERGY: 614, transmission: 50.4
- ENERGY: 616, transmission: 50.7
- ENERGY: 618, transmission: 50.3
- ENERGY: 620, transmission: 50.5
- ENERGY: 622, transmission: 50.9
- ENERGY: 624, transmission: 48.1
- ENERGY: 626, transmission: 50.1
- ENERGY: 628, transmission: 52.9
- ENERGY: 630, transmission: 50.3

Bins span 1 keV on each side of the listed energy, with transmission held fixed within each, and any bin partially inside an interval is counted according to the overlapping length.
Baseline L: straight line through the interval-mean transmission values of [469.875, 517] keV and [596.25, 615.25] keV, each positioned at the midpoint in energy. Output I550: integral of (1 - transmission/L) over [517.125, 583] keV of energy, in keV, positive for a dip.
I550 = 4.6 keV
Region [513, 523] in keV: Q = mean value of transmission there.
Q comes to 45.8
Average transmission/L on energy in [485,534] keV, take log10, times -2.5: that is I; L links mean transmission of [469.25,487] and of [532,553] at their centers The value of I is 0.04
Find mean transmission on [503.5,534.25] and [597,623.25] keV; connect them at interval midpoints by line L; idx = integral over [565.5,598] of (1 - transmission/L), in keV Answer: 3.7 keV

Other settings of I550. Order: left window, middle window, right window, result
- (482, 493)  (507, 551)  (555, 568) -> 1.88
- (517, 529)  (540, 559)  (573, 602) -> -1.15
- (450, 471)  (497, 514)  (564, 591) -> -0.16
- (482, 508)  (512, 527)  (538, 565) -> 0.72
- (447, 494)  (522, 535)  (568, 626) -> 0.62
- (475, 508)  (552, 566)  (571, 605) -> -0.76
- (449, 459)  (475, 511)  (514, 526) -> -0.91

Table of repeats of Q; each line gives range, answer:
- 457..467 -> 50.5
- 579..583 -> 31.5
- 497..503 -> 49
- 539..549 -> 47.2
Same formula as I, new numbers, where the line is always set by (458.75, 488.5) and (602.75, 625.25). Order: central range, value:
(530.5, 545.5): 0.09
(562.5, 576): 0.06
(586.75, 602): 0.05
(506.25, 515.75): 0.10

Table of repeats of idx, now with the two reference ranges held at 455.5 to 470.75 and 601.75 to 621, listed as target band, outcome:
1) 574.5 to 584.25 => 2.5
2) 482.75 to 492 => 0.3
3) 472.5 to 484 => -0.2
